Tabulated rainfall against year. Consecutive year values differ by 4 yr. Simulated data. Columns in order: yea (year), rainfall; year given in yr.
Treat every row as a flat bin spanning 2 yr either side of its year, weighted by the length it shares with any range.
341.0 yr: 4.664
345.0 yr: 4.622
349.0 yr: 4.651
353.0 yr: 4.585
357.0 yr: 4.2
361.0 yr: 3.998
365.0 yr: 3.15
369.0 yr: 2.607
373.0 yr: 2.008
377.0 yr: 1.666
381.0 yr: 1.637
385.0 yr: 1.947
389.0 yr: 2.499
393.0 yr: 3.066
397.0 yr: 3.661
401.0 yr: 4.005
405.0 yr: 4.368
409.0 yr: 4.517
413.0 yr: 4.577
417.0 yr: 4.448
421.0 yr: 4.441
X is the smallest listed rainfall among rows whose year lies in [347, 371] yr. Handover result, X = 2.607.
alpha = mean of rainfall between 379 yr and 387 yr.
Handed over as 1.79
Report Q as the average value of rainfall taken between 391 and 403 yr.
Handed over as 3.58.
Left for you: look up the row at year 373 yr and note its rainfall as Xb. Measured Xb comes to 2.008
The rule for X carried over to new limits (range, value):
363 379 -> 1.666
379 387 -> 1.637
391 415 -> 3.066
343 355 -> 4.585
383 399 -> 1.947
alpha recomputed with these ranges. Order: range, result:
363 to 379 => 2.36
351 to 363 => 4.26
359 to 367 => 3.57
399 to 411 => 4.3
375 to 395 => 2.16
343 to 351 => 4.64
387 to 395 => 2.78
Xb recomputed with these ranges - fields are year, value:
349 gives 4.651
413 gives 4.577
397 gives 3.661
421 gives 4.441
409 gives 4.517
